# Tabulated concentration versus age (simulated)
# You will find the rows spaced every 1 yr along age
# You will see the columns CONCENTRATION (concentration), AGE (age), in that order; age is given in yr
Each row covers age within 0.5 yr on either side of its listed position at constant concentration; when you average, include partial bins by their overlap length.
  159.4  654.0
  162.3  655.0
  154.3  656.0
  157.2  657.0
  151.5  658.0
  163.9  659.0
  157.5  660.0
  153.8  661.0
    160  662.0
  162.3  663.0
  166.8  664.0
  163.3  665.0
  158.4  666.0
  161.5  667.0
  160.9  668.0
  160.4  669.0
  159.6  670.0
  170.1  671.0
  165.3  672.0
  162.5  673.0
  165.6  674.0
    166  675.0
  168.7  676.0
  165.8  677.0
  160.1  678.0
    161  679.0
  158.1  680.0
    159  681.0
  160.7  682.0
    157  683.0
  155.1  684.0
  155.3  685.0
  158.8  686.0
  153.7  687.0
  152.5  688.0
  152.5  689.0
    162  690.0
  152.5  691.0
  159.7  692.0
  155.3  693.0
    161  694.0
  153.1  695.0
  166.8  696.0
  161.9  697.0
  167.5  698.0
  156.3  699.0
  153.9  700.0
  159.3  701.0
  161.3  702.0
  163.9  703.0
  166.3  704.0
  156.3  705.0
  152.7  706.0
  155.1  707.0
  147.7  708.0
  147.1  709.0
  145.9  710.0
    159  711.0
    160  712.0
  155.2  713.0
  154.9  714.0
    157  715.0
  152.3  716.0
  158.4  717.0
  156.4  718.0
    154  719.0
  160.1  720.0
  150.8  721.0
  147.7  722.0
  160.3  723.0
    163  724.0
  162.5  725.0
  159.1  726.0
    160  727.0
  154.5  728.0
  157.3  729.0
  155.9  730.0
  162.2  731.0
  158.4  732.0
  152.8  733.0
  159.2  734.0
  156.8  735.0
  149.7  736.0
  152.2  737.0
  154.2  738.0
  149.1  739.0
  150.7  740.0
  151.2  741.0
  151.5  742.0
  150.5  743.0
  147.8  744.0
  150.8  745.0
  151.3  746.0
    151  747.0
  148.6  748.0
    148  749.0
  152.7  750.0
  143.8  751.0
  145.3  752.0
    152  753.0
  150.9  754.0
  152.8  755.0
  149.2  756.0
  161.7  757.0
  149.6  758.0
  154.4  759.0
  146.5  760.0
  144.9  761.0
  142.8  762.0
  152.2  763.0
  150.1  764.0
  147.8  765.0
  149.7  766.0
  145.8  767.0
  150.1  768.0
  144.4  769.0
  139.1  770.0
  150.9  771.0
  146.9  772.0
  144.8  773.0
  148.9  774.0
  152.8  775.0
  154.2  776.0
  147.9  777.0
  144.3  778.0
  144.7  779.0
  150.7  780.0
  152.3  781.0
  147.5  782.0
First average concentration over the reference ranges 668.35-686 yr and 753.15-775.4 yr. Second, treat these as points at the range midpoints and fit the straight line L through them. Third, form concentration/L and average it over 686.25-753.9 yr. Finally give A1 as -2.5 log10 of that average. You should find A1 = 0.00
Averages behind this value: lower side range 162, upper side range 149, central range 155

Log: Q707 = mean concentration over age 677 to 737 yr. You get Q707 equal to 157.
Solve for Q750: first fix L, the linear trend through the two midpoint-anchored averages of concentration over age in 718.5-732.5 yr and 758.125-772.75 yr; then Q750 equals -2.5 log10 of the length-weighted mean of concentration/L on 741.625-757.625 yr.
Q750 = 0.01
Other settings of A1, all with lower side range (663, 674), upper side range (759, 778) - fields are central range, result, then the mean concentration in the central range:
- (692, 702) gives -0.01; 160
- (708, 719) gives 0.01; 154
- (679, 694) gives 0.02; 157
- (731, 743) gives -0.01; 154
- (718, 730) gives -0.02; 157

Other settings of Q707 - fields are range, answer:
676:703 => 159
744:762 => 150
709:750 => 154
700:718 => 156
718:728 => 157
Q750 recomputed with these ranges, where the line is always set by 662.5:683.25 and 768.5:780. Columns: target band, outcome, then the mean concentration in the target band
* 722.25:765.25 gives -0.01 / 153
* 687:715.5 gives 0.01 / 157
